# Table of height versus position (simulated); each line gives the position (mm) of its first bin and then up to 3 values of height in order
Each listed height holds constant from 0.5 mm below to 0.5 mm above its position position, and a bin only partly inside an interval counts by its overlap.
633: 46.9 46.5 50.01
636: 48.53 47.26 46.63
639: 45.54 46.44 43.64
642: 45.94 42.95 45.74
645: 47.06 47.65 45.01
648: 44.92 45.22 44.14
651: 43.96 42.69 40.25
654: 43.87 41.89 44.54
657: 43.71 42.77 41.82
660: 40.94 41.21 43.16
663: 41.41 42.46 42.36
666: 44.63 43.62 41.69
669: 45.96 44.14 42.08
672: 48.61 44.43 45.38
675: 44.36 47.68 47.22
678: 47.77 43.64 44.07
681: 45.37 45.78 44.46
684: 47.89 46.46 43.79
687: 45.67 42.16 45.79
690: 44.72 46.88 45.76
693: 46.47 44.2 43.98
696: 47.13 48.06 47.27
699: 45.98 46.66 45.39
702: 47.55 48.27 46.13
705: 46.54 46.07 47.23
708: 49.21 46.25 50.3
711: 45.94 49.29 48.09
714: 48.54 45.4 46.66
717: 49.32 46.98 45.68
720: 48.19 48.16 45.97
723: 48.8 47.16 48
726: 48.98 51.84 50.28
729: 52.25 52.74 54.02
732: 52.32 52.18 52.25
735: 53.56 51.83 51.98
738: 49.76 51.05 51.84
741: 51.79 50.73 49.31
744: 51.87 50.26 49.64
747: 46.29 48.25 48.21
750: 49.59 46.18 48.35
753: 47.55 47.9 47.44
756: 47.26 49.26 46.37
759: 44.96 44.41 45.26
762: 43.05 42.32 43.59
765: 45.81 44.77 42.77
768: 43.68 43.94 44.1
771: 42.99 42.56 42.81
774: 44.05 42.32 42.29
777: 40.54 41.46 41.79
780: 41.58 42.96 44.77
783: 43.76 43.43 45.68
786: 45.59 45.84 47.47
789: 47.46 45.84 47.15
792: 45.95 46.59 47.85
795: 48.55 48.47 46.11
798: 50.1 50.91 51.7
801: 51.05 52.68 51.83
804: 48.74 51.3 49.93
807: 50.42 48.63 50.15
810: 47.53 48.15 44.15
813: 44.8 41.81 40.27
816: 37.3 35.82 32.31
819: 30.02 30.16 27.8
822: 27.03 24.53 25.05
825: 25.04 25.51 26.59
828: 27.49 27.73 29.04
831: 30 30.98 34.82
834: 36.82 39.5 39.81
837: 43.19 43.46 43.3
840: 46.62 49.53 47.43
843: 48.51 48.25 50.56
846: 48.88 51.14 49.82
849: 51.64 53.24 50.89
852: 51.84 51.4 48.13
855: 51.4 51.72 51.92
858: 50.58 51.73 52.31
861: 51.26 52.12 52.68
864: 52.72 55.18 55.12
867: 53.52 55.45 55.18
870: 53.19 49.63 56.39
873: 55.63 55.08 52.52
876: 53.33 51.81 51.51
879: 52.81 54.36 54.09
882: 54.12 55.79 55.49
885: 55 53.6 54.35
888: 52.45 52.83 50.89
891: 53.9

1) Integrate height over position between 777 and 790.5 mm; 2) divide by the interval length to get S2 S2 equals 44.3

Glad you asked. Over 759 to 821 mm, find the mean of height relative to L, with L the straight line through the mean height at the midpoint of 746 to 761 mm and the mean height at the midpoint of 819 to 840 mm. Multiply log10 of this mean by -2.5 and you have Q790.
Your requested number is -0.12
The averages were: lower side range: 47.3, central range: 44.6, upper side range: 32.2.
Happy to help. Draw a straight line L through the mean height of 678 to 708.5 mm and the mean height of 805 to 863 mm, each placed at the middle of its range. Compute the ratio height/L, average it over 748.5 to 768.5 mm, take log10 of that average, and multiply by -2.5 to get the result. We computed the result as -0.040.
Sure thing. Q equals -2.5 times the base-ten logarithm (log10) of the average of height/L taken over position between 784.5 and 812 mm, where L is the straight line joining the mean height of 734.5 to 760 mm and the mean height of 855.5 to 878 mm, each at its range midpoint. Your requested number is 0.051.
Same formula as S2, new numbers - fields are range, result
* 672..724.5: 46.5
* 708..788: 47.2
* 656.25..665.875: 42.4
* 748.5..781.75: 44.6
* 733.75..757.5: 49.6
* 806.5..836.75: 35.4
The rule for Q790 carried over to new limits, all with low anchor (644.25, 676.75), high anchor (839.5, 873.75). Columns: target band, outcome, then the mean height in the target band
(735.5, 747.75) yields -0.08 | 50.5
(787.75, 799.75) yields 0.03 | 47.8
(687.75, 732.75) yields -0.04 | 47.7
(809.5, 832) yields 0.45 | 33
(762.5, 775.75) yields 0.11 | 43.5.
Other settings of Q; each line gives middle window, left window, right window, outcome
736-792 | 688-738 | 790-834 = -0.047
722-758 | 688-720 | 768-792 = -0.102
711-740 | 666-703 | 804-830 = -0.161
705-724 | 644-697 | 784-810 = -0.037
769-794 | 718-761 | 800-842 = -0.005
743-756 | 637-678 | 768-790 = -0.108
